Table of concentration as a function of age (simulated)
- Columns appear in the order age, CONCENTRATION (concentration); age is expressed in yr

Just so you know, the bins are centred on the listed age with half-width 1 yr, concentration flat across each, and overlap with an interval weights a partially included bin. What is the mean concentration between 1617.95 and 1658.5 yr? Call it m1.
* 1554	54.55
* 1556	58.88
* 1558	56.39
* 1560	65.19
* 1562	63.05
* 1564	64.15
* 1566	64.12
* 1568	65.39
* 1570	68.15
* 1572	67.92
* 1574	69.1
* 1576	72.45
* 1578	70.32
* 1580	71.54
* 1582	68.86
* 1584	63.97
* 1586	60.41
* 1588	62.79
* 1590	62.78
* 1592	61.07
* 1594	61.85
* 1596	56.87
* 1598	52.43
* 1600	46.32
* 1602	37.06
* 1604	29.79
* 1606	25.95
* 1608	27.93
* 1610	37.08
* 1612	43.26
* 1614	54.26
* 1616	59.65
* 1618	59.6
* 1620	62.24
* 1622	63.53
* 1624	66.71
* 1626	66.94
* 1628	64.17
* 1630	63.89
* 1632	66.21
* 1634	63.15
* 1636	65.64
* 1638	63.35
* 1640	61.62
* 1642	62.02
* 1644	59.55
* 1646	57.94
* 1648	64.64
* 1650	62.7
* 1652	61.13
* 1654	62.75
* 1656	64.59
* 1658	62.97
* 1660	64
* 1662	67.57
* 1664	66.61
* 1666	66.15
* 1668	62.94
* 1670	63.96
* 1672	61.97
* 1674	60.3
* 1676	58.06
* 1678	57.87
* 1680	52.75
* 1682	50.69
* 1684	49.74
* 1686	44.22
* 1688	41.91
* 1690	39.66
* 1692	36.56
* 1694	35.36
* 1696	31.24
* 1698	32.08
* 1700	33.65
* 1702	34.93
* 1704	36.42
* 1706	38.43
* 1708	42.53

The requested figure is 63.2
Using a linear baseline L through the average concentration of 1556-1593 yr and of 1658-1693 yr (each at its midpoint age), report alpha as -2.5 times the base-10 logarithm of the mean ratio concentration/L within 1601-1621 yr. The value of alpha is 0.375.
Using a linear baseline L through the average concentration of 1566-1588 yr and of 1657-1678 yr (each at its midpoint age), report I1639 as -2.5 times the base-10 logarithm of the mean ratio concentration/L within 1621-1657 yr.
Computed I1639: 0.02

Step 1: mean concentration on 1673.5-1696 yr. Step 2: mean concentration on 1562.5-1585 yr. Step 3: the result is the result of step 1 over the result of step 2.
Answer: 0.7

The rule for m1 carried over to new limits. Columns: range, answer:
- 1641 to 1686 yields 60.6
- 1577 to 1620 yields 53.3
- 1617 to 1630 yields 63.9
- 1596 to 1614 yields 39.5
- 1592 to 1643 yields 54.6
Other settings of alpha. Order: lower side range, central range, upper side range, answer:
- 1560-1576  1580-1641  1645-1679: 0.15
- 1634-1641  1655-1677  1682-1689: -0.20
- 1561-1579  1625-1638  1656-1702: -0.11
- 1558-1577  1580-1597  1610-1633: 0.01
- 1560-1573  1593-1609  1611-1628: 0.41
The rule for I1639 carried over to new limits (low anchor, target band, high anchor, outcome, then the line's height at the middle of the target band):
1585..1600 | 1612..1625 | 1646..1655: 0.01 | 60.4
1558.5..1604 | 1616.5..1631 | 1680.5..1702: -0.20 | 53.2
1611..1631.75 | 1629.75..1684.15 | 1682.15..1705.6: -0.24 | 49.7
